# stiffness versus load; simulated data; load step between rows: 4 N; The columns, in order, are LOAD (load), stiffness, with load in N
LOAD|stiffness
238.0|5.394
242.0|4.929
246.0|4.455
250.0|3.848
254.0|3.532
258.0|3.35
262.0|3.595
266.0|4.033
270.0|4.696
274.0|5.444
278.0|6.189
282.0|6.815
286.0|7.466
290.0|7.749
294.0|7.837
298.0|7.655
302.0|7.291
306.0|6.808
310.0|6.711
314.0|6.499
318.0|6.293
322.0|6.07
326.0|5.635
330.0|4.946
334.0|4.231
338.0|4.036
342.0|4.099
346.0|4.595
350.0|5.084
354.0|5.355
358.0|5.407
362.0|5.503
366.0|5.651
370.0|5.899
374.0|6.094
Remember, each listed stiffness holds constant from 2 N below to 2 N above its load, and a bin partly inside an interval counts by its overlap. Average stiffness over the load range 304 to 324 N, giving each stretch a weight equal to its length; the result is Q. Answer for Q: 6.48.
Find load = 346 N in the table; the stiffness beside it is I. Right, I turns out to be 4.595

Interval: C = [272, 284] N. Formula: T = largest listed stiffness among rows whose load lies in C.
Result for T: 6.815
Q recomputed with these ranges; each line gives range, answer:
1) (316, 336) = 5.43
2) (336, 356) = 4.63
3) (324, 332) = 5.29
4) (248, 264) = 3.58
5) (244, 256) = 3.95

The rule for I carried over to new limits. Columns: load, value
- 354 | 5.355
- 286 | 7.466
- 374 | 6.094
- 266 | 4.033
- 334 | 4.231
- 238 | 5.394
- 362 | 5.503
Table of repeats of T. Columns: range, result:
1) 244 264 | 4.455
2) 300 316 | 7.291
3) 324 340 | 5.635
